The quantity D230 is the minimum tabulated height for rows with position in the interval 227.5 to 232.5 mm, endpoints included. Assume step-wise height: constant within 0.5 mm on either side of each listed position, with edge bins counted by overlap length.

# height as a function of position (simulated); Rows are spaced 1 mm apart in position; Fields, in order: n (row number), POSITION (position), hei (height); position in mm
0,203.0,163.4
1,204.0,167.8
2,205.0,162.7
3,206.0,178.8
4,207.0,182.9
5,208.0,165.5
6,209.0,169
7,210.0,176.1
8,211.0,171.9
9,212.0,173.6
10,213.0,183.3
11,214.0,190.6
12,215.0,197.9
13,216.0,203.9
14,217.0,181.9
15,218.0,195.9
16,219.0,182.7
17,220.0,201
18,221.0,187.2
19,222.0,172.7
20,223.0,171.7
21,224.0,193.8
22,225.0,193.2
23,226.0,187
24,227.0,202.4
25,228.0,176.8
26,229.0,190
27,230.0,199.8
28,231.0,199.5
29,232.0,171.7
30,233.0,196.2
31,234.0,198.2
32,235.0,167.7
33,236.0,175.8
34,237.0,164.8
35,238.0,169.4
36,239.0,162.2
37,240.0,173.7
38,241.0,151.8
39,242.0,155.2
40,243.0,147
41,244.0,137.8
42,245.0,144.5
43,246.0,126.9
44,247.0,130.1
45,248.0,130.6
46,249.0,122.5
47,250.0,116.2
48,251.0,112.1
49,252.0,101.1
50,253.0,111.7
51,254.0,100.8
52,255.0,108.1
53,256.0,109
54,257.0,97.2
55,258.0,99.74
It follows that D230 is 171.7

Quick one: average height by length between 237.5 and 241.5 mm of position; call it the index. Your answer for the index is 164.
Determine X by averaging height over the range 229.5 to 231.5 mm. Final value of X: 200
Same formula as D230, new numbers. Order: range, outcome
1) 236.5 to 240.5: 162.2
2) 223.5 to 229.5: 176.8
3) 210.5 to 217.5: 171.9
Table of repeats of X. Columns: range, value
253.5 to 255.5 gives 104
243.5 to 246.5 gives 136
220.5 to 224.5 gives 181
